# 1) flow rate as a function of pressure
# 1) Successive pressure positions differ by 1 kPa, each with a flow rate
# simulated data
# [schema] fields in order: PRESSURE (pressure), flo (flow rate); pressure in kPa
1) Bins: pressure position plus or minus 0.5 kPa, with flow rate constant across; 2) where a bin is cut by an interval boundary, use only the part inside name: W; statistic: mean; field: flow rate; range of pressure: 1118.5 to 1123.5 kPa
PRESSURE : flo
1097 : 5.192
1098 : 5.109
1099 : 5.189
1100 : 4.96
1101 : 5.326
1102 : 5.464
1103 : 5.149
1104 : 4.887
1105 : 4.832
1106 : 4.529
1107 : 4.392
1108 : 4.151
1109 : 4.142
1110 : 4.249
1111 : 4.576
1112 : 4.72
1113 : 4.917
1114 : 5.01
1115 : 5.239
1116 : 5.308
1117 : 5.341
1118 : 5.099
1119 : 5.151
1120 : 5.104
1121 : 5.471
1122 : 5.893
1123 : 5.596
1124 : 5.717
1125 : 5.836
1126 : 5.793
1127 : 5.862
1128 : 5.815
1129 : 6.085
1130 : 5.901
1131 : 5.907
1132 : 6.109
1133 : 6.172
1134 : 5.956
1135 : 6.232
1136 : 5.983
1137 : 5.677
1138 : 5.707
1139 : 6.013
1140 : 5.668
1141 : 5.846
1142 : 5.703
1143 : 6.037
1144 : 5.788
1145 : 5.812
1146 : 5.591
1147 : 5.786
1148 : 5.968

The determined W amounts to 5.44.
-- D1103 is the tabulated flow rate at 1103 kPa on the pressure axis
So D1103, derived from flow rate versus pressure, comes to 5.149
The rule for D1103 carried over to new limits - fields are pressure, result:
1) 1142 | 5.703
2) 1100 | 4.96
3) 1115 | 5.239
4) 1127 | 5.862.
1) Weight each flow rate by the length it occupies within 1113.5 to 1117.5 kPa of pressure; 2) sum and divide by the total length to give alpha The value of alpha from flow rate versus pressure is 5.22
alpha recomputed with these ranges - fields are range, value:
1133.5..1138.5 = 5.91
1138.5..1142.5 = 5.81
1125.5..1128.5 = 5.82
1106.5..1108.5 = 4.27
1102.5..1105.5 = 4.96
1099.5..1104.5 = 5.16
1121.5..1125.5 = 5.76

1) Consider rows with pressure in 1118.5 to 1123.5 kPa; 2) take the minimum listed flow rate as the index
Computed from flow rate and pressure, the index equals 5.104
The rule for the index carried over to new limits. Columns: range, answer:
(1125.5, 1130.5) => 5.793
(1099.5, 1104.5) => 4.887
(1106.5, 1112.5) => 4.142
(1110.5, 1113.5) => 4.576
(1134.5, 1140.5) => 5.668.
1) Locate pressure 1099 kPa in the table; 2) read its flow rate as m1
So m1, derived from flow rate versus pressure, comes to 5.189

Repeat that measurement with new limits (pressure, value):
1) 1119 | 5.151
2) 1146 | 5.591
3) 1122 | 5.893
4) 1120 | 5.104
